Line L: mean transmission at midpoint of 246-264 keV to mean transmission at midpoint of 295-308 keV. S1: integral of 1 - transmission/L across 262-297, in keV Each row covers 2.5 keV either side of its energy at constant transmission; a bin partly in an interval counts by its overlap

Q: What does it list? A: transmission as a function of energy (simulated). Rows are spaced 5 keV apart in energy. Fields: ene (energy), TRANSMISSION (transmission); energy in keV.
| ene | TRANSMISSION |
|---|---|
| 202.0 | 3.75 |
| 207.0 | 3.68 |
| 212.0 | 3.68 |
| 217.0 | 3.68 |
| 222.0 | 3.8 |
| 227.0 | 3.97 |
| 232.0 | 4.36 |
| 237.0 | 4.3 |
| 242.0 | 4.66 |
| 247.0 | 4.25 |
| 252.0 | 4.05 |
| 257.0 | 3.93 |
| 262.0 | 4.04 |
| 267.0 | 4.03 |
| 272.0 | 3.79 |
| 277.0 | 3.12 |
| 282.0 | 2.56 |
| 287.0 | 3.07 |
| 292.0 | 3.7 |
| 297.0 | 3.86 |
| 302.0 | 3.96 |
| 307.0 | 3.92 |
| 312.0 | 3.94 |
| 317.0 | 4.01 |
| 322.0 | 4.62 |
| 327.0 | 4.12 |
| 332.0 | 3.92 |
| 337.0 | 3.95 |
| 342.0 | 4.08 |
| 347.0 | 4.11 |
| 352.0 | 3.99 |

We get 4.6 keV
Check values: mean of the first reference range 4.05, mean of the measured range 3.46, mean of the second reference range 3.91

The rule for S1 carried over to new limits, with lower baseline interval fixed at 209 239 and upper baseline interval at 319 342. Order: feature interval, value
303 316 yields 0.5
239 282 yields 1.2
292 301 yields 0.6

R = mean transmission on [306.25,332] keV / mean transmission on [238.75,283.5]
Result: 1.07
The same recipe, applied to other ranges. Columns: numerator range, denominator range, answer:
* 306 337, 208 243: 1.02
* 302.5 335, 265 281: 1.15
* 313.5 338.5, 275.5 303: 1.23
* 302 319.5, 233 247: 0.89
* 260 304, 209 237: 0.91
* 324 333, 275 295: 1.30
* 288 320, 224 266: 0.93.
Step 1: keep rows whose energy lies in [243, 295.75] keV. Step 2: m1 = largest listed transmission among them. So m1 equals 4.25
